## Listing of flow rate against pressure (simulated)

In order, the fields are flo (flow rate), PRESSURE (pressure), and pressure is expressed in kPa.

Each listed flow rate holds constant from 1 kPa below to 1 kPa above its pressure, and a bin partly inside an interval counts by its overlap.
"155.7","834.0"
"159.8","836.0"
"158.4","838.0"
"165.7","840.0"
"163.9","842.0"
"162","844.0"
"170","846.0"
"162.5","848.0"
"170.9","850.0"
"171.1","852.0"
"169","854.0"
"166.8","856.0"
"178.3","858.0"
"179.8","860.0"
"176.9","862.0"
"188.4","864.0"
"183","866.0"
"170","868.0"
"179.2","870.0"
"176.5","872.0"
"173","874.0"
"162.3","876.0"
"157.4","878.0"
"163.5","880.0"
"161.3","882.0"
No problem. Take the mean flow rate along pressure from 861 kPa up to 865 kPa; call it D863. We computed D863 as 183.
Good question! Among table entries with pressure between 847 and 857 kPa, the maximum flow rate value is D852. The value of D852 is 171.1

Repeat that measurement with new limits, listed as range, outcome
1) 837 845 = 165.7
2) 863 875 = 188.4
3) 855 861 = 179.8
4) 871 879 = 176.5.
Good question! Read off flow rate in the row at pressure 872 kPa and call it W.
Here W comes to 176.5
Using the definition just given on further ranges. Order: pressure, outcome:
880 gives 163.5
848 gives 162.5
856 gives 166.8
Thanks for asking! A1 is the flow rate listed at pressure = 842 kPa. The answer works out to 163.9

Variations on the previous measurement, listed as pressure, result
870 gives 179.2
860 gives 179.8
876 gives 162.3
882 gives 161.3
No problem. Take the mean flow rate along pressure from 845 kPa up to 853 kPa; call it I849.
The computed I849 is 169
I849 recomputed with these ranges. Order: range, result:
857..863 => 178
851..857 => 169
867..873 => 175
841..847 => 165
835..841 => 161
